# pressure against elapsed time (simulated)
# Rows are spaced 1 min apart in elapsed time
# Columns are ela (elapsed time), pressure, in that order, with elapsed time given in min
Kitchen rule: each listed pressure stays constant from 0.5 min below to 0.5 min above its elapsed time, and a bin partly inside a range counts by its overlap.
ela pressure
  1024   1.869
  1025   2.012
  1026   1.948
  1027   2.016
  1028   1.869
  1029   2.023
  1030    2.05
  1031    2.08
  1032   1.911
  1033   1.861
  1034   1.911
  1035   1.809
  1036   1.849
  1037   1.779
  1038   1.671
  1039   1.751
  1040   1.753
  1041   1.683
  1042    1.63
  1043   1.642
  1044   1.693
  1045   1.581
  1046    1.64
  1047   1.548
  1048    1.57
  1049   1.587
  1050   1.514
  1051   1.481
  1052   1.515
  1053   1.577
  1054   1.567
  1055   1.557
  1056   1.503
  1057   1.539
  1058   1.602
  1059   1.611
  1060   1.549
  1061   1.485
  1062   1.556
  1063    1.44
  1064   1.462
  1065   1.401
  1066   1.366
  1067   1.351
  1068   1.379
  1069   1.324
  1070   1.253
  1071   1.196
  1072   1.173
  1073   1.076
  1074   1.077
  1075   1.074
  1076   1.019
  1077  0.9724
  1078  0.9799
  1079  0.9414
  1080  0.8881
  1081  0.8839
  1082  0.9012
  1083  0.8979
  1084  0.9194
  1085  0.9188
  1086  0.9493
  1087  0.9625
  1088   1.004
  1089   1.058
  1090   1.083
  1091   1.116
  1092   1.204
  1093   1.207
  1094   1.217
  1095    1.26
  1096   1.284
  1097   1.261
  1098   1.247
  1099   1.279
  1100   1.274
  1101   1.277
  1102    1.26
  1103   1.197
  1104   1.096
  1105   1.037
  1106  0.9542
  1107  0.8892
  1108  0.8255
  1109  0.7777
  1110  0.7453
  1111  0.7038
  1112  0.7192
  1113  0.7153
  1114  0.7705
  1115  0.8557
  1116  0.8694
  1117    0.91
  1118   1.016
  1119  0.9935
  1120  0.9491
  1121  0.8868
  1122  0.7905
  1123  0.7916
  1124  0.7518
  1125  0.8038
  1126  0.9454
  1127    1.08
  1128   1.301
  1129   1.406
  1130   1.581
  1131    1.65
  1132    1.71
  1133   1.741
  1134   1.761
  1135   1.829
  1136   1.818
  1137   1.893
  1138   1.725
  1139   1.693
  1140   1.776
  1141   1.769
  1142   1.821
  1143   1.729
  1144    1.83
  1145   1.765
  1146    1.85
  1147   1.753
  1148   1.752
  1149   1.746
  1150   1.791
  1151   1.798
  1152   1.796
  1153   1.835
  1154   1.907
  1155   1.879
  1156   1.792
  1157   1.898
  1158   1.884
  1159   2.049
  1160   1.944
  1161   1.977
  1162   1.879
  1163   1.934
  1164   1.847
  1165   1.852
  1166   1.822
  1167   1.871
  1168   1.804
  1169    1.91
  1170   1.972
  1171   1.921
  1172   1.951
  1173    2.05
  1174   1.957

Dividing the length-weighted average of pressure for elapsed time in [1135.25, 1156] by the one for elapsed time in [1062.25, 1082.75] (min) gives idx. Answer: 1.5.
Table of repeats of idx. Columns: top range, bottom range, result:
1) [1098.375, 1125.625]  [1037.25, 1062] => 0.58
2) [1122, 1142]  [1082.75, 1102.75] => 1.29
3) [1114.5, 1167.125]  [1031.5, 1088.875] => 1.12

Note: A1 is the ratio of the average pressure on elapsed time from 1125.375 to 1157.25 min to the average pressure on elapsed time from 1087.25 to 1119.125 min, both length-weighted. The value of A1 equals 1.65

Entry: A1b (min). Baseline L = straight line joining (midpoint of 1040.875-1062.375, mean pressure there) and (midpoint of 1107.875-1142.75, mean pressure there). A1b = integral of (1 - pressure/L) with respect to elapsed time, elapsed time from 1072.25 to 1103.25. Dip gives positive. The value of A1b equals 6.83 min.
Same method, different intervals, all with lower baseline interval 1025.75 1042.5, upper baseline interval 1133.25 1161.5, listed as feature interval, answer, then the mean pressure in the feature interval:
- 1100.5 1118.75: 9.06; 0.924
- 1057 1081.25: 7.68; 1.26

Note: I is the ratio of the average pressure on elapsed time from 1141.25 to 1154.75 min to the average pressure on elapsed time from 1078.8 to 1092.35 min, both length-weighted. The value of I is 1.8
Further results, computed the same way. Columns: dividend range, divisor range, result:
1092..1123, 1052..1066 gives 0.66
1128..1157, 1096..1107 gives 1.49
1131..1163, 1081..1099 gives 1.67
